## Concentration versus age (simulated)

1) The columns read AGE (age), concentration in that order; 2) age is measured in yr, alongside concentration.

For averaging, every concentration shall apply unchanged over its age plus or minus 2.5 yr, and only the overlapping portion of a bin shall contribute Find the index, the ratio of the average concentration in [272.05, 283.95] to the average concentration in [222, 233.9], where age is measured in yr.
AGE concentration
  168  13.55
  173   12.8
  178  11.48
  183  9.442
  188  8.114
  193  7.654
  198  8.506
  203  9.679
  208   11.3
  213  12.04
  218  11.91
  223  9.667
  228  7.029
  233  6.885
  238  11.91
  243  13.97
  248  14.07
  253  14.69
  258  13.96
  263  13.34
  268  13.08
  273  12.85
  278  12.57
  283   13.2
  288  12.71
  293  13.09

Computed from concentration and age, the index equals 1.7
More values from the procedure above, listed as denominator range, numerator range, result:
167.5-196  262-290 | 1.26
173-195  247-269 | 1.44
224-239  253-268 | 1.64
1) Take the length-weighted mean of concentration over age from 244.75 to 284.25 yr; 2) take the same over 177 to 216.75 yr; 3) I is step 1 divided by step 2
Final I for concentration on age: 1.4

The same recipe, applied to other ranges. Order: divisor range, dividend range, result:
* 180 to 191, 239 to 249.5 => 1.55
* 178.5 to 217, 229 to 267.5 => 1.28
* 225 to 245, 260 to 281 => 1.32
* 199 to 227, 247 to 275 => 1.29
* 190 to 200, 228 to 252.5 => 1.42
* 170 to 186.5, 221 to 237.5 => 0.75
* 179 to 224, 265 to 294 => 1.31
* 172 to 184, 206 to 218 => 1.04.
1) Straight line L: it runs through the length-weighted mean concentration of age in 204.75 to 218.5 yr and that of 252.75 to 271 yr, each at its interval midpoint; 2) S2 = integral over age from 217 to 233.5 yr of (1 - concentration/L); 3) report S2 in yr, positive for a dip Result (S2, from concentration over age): 4.5 yr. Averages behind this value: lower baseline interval 11.6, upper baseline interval 13.6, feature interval 8.84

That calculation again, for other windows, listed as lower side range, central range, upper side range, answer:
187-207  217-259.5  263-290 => -2.00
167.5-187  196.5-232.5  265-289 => 6.14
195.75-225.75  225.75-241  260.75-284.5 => 3.52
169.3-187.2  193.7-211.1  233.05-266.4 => 3.13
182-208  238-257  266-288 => -4.07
